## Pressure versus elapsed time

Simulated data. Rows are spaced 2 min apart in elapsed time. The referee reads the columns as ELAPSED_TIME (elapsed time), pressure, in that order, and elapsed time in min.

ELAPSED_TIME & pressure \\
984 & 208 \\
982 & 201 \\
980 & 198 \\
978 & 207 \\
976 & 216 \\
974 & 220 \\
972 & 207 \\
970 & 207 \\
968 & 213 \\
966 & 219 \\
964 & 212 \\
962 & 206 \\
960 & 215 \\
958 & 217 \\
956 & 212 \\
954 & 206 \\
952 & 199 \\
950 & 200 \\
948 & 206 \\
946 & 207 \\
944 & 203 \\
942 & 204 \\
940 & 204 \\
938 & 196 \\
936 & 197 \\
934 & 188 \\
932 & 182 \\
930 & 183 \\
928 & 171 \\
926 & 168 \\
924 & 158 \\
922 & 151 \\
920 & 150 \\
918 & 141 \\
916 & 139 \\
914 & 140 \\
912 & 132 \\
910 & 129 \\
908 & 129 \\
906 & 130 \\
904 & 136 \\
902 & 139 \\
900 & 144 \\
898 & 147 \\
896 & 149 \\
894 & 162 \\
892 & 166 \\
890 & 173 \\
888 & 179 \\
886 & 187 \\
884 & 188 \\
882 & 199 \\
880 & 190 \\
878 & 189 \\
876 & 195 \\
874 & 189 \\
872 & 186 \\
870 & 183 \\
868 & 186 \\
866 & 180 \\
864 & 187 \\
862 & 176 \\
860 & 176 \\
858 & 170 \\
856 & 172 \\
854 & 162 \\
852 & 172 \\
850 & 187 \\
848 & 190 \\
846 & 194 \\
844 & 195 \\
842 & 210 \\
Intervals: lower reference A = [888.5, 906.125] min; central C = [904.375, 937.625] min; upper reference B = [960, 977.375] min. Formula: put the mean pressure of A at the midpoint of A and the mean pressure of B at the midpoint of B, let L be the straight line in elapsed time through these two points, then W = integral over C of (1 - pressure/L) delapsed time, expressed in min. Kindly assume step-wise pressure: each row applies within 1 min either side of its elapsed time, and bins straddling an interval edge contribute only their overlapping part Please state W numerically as 3.2 min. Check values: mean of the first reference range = 151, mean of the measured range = 156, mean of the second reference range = 213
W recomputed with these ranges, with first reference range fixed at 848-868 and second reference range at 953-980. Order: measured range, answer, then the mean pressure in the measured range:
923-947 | 1.6 min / 188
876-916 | 6.3 min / 159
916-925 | 2.2 min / 149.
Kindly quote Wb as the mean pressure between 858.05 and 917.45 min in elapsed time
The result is 166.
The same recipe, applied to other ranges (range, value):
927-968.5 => 202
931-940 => 192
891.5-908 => 145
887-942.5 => 160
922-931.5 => 169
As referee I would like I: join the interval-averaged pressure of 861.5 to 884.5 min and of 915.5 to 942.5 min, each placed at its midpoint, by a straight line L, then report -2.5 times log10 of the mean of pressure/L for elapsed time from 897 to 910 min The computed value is 0.30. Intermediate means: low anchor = 188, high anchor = 174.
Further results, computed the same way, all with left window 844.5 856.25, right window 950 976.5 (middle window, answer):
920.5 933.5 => 0.19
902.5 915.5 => 0.42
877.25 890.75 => 0.02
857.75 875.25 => 0.02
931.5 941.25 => 0.05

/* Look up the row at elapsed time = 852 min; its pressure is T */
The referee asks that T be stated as 172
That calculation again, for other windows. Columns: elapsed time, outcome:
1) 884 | 188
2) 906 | 130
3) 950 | 200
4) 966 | 219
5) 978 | 207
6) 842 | 210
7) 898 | 147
